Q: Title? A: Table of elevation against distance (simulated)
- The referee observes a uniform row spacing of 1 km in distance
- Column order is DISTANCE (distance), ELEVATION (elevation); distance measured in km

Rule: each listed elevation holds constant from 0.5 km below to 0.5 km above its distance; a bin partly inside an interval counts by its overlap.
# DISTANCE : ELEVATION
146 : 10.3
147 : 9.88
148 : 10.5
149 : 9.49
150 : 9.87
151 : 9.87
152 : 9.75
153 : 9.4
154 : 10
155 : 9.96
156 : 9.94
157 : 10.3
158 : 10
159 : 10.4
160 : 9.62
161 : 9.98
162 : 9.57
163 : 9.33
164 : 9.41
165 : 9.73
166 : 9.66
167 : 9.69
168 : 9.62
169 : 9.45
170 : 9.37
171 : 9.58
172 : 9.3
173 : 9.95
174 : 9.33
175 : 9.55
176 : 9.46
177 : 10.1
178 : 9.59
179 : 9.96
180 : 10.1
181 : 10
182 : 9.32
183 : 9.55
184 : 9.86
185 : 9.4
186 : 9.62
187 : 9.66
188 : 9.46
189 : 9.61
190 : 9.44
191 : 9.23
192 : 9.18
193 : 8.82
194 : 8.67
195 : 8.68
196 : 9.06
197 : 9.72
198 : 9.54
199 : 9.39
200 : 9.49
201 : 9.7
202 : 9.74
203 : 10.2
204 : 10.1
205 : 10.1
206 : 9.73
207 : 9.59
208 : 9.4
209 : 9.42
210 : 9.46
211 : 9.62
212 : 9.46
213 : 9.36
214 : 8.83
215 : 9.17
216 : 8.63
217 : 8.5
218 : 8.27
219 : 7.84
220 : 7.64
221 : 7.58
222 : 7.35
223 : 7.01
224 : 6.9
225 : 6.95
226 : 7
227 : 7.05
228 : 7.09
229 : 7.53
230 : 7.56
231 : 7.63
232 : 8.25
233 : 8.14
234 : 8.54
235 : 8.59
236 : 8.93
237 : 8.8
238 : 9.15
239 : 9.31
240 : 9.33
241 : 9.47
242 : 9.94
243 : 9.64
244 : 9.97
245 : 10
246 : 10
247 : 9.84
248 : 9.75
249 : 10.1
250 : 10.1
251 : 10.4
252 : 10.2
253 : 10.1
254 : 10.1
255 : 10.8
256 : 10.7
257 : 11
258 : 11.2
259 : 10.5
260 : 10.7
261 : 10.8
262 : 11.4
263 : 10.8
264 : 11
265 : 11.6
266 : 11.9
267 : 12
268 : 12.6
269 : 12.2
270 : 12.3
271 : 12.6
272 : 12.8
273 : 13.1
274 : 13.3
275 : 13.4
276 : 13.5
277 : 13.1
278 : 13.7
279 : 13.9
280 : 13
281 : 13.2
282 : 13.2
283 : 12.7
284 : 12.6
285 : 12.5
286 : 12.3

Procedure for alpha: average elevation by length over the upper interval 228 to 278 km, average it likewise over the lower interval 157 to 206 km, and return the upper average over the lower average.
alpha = 1.09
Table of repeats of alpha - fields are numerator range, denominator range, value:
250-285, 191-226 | 1.34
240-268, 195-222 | 1.15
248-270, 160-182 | 1.14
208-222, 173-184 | 0.90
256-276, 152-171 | 1.22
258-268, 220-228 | 1.57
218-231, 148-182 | 0.75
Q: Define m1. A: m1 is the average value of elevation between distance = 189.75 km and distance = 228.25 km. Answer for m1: 8.8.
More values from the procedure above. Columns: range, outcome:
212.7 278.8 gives 9.92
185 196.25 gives 9.23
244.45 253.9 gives 10.1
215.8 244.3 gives 8.21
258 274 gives 11.8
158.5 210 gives 9.58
